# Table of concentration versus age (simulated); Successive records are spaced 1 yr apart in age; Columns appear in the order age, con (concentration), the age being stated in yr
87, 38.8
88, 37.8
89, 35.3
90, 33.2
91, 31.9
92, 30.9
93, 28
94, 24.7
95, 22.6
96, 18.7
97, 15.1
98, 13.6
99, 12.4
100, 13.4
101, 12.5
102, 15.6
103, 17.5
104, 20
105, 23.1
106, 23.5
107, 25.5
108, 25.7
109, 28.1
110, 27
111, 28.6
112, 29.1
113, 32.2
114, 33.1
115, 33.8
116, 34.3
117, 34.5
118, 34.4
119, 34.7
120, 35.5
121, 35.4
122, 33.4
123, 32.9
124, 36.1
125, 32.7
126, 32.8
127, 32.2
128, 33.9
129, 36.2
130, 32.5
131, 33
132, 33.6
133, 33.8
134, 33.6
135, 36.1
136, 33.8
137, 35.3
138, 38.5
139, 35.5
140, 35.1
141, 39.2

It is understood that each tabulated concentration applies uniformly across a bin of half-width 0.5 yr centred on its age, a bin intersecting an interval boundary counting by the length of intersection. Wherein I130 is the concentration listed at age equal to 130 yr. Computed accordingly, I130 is 32.5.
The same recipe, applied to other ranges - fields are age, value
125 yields 32.7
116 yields 34.3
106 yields 23.5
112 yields 29.1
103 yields 17.5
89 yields 35.3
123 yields 32.9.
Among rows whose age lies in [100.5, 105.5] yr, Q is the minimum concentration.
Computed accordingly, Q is 12.5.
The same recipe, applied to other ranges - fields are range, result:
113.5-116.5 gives 33.1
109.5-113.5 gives 27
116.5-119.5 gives 34.4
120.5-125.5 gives 32.7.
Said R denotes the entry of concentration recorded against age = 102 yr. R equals 15.6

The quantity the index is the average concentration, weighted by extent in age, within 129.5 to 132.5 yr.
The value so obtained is 33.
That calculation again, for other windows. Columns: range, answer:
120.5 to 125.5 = 34.1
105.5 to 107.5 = 24.5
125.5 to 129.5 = 33.8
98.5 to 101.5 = 12.8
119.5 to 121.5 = 35.5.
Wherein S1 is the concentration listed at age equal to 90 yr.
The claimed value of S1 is 33.2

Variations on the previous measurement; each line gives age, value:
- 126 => 32.8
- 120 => 35.5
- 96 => 18.7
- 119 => 34.7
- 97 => 15.1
